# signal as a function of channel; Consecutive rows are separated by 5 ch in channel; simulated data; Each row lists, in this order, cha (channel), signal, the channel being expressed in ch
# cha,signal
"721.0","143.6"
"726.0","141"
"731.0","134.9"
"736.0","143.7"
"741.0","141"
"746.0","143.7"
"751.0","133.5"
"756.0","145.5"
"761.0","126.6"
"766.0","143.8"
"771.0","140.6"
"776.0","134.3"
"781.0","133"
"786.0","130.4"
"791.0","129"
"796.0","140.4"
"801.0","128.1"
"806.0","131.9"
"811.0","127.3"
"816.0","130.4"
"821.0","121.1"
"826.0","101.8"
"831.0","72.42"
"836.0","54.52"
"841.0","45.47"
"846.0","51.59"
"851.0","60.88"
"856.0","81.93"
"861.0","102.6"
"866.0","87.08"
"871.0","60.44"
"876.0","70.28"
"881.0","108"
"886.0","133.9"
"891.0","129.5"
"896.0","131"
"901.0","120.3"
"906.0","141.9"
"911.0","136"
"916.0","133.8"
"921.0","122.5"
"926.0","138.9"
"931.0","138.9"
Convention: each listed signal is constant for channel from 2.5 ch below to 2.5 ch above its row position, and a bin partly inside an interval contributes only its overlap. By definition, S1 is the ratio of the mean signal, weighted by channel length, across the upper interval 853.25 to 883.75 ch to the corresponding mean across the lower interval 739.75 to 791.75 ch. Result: 0.62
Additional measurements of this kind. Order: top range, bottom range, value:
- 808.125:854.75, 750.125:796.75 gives 0.63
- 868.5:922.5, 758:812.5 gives 0.88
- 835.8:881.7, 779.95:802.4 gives 0.54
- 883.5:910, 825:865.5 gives 1.85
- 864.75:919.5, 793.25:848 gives 1.13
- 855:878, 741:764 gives 0.58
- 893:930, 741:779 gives 0.96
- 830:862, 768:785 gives 0.48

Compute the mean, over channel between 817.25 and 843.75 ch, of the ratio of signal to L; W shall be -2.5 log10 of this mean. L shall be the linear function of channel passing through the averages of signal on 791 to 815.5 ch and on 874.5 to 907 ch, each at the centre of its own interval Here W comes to 0.496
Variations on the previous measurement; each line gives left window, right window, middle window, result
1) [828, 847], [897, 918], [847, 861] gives 0.02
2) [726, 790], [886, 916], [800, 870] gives 0.42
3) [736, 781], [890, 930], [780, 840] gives 0.19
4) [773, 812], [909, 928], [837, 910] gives 0.36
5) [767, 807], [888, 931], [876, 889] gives 0.19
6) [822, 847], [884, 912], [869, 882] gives 0.39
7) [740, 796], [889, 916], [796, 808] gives 0.03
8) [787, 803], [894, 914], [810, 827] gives 0.10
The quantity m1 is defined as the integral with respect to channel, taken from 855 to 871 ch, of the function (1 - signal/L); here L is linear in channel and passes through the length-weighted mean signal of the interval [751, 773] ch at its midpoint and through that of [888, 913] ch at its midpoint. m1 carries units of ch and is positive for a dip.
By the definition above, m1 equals 5.62 ch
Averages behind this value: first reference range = 138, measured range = 86.6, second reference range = 132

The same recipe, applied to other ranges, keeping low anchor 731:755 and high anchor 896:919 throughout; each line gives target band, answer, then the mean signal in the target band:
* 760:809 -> 1.5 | 134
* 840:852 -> 7.3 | 52.5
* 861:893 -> 8.6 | 98.1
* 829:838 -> 4.8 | 63.5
